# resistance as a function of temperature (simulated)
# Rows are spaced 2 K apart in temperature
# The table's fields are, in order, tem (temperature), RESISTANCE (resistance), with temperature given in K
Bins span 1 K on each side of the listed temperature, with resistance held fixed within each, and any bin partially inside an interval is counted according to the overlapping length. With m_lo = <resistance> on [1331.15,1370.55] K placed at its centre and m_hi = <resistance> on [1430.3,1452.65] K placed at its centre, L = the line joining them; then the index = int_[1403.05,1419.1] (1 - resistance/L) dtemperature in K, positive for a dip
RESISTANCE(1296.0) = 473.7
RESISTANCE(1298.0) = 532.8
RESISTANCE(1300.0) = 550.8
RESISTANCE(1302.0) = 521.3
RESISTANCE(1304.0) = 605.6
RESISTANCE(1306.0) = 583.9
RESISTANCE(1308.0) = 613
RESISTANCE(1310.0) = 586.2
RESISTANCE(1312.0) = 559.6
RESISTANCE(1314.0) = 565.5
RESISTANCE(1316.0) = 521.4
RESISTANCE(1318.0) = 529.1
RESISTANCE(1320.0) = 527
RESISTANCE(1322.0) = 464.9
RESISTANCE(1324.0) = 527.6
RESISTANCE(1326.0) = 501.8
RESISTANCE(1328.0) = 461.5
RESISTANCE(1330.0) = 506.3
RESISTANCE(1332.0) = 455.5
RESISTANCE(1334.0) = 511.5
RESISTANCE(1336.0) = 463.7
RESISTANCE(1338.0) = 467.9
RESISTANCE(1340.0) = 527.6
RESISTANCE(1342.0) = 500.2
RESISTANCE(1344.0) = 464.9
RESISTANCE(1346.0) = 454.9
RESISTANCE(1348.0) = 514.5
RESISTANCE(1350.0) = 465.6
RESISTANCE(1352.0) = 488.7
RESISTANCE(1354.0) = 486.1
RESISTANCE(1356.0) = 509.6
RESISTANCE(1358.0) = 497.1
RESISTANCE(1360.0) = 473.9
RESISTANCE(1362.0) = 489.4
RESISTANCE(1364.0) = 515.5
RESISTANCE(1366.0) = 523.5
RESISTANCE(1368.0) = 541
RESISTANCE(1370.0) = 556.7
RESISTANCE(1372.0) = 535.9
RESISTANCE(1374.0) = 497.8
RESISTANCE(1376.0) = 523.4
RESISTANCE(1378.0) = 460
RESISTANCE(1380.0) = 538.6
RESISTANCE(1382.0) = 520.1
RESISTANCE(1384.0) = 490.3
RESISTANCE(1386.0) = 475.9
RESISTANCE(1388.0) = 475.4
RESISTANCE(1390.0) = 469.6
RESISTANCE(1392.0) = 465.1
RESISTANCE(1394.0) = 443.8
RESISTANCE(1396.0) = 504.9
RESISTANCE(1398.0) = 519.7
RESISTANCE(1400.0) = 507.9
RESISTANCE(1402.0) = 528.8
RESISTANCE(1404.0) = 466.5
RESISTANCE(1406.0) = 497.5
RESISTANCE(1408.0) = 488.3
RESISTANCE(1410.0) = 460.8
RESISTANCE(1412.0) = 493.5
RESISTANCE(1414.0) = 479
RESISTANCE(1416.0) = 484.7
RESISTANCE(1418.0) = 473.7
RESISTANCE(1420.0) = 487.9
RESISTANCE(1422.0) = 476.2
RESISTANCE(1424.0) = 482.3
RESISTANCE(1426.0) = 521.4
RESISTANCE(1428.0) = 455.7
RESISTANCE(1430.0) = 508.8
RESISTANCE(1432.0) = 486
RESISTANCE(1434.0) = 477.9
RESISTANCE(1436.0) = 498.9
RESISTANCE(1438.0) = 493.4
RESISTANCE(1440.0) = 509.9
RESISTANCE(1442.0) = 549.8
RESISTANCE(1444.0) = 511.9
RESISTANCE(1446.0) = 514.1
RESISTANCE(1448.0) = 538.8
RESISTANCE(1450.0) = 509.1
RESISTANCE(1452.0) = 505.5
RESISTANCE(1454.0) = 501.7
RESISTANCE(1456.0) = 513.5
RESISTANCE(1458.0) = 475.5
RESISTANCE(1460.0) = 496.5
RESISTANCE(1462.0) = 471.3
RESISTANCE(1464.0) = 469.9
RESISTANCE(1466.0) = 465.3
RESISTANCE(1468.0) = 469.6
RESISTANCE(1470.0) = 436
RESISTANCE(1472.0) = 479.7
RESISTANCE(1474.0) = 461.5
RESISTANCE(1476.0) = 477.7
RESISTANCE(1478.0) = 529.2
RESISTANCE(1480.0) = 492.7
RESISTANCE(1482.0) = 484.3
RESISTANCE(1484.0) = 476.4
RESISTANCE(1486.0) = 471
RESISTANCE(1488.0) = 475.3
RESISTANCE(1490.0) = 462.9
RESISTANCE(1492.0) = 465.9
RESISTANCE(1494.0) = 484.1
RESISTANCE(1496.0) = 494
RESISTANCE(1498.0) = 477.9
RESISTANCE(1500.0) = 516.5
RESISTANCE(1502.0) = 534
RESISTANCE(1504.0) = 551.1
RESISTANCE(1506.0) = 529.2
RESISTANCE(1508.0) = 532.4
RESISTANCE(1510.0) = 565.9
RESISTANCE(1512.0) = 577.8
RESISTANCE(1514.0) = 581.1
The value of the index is 0.7 K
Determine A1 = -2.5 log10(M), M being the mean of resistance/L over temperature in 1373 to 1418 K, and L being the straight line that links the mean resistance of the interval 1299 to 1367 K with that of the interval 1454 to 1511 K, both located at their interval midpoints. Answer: 0.03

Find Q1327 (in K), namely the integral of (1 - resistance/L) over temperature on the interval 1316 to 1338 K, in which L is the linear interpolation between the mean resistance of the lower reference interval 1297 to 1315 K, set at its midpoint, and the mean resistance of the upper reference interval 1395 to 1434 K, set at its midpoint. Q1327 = 2.3 K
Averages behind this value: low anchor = 569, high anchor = 490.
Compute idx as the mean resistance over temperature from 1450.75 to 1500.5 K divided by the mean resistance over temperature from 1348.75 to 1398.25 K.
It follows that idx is 0.97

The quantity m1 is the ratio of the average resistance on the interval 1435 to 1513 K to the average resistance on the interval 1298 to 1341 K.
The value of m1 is 0.95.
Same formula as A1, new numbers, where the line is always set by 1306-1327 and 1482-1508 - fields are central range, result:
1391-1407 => 0.06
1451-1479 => 0.05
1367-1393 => 0.05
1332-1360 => 0.10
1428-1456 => 0.01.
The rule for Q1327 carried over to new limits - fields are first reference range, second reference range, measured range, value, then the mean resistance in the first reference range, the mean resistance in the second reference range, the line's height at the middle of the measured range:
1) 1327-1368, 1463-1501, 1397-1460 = -1.9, 490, 478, 483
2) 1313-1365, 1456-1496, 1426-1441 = -0.3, 496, 477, 483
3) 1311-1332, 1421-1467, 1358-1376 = -0.3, 514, 497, 507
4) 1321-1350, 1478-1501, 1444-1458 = -0.8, 487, 484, 485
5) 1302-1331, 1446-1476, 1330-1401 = 3.5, 539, 486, 521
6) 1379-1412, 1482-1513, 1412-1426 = 0.3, 491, 507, 495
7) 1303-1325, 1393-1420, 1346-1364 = 1.2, 553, 488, 524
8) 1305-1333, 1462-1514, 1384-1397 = 1.0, 529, 496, 515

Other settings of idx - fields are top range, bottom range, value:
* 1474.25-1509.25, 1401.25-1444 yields 1.01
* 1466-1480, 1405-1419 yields 0.99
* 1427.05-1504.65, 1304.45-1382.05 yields 0.96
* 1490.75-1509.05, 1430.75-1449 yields 1.00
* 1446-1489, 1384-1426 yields 1.00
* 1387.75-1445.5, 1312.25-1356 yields 0.99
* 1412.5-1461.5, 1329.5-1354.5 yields 1.03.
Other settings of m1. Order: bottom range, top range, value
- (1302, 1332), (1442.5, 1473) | 0.92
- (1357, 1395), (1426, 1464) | 1.00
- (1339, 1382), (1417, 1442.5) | 0.98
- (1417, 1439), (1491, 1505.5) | 1.03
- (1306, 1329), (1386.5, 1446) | 0.92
